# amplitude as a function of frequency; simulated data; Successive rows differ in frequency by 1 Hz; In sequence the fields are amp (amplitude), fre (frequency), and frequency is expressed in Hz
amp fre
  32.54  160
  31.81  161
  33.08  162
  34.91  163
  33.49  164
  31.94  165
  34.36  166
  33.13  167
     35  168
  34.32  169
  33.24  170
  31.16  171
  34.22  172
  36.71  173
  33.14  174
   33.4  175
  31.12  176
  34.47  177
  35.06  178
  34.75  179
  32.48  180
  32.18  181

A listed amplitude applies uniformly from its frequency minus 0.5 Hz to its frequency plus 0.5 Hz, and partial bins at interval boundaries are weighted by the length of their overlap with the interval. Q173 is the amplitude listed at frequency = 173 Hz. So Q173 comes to 36.71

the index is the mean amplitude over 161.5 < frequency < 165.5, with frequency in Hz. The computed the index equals 33.4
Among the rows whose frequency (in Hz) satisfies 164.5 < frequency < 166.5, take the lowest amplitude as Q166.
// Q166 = 31.94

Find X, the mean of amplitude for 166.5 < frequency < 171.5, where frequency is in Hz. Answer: 33.4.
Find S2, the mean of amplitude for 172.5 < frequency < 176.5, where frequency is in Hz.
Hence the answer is 33.6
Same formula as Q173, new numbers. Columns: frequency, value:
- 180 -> 32.48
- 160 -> 32.54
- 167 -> 33.13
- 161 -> 31.81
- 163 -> 34.91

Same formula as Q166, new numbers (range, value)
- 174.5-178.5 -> 31.12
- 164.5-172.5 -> 31.16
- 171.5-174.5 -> 33.14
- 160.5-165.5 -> 31.81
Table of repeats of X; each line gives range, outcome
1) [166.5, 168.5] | 34.1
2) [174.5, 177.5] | 33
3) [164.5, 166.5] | 33.1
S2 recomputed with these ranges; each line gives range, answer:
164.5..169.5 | 33.8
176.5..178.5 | 34.8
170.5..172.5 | 32.7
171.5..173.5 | 35.5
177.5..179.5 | 34.9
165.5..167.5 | 33.7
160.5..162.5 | 32.4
